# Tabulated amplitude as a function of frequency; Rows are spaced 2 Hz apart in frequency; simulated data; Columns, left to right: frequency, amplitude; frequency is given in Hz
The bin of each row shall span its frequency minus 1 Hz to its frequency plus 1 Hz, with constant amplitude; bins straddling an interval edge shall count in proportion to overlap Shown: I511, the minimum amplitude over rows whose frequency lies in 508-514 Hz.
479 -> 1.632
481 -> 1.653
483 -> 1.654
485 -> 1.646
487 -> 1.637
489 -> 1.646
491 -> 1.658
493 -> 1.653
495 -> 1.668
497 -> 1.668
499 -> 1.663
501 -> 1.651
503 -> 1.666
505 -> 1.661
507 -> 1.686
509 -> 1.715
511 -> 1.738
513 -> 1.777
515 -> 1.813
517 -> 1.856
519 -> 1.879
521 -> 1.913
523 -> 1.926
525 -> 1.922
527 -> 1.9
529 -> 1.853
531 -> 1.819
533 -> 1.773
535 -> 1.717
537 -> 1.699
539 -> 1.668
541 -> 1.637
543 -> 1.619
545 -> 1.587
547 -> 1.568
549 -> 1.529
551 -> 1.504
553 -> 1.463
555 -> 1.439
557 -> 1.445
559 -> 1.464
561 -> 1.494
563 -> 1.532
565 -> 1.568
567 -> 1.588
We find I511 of 1.715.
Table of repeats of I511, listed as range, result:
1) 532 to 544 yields 1.619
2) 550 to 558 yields 1.439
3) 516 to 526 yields 1.856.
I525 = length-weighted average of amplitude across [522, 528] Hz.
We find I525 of 1.92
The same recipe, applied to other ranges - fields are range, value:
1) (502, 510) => 1.68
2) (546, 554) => 1.52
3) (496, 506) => 1.66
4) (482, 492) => 1.65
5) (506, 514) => 1.73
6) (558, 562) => 1.48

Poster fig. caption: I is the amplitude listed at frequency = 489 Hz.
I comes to 1.646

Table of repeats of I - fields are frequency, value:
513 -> 1.777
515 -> 1.813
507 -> 1.686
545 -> 1.587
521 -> 1.913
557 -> 1.445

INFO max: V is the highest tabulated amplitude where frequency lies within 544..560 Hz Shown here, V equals 1.587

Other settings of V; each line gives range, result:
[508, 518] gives 1.856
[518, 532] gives 1.926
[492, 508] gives 1.686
